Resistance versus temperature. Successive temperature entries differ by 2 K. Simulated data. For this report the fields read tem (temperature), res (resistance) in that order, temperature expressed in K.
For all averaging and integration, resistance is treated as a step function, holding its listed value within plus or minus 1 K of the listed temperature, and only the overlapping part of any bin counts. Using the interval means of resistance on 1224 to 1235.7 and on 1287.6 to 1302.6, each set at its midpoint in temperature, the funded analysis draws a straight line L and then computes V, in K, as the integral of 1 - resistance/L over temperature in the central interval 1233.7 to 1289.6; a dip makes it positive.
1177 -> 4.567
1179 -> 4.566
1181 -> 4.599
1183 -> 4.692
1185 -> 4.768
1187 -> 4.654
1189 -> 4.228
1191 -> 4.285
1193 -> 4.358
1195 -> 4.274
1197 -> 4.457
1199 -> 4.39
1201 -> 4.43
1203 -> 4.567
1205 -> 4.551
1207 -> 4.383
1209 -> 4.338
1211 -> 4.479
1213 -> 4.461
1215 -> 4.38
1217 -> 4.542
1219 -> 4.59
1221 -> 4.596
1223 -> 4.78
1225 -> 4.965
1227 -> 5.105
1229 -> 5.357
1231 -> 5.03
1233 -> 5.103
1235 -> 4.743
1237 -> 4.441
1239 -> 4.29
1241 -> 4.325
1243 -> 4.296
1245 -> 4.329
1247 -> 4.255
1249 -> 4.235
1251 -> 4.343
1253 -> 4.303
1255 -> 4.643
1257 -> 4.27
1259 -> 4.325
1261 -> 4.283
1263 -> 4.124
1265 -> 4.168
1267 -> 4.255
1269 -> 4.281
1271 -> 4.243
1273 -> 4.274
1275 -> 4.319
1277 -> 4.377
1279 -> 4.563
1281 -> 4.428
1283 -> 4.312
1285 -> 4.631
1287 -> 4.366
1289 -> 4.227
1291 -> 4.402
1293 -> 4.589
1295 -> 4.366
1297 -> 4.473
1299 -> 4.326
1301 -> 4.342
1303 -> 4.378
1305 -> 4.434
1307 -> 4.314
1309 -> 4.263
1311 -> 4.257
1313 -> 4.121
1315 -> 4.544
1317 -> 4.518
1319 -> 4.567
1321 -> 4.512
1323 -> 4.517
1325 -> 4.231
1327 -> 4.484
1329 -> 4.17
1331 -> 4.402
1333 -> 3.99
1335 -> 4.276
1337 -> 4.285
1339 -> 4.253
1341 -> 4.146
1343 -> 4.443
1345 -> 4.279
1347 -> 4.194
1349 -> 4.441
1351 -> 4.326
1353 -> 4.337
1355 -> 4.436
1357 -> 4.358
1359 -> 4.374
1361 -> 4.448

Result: 4.5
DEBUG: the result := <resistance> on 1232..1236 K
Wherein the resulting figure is 4.92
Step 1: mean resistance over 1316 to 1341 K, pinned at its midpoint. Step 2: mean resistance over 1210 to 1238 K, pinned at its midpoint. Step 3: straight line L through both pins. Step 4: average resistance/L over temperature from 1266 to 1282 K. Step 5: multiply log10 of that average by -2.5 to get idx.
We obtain 0.05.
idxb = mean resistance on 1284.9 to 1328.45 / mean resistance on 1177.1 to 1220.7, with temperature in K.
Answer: 0.98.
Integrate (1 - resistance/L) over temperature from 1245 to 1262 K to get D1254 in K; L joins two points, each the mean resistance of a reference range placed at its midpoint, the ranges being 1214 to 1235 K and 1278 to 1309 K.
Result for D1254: 1.2 K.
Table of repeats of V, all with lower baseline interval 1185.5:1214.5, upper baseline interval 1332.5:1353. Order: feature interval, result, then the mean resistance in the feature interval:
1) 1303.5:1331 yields -0.5 K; 4.38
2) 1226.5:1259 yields -1.3 K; 4.55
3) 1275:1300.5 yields -0.5 K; 4.42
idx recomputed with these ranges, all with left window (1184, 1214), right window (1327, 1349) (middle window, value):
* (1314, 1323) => -0.06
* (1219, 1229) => -0.11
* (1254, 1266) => 0.02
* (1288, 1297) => -0.02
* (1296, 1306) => -0.02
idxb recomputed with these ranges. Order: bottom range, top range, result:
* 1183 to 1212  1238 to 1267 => 0.97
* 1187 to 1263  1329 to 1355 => 0.95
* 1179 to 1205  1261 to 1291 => 0.97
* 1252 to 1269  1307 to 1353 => 1.01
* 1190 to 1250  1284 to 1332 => 0.97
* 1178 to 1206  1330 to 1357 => 0.96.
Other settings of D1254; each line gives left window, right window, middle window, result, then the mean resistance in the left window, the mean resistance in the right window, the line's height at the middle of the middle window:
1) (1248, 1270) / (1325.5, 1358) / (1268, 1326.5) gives -1.22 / 4.29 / 4.3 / 4.3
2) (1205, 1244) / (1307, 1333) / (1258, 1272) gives 0.88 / 4.64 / 4.36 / 4.52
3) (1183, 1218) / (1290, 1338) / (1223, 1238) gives -1.77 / 4.45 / 4.37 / 4.43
